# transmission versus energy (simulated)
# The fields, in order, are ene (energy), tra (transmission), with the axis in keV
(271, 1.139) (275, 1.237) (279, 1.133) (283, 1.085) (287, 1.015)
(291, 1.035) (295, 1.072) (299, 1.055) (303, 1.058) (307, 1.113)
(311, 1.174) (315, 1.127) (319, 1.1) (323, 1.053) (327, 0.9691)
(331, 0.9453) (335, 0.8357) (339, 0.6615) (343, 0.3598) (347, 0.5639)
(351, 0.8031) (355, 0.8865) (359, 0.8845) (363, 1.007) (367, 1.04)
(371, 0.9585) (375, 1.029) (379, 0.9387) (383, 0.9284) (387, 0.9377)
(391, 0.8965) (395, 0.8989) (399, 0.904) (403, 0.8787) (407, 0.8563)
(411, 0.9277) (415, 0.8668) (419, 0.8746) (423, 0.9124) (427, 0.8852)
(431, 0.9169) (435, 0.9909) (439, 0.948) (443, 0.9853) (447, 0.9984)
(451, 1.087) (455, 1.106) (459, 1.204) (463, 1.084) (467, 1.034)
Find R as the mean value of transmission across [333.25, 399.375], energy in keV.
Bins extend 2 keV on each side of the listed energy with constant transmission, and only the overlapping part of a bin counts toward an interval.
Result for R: 0.854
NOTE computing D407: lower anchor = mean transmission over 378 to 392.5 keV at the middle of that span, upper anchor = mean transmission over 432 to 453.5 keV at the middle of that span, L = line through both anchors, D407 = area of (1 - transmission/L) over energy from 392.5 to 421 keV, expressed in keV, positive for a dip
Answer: 2.0 keV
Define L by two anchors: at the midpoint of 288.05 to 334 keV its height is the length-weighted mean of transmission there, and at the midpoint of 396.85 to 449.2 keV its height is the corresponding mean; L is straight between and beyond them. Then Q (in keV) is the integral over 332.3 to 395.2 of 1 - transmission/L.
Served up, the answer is 8.8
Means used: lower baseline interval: 1.06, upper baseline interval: 0.919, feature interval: 0.852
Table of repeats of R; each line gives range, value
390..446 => 0.912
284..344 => 0.984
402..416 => 0.884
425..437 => 0.931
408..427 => 0.892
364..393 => 0.963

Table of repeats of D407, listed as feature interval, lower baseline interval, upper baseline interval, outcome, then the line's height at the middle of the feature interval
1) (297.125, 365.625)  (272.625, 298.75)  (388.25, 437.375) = 7.3 keV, 1.02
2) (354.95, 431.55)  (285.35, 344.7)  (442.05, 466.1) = 8.2 keV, 1.03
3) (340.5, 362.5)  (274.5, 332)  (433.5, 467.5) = 7.2 keV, 1.07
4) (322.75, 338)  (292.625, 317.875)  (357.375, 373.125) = 1.9 keV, 1.05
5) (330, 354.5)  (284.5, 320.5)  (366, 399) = 7.7 keV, 1.02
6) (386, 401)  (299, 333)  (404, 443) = 0.8 keV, 0.955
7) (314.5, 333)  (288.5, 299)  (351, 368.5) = -0.6 keV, 0.999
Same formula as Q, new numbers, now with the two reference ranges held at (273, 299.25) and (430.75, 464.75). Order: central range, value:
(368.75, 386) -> 1.6 keV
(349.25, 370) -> 2.8 keV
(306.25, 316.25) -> -0.5 keV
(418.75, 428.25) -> 1.4 keV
